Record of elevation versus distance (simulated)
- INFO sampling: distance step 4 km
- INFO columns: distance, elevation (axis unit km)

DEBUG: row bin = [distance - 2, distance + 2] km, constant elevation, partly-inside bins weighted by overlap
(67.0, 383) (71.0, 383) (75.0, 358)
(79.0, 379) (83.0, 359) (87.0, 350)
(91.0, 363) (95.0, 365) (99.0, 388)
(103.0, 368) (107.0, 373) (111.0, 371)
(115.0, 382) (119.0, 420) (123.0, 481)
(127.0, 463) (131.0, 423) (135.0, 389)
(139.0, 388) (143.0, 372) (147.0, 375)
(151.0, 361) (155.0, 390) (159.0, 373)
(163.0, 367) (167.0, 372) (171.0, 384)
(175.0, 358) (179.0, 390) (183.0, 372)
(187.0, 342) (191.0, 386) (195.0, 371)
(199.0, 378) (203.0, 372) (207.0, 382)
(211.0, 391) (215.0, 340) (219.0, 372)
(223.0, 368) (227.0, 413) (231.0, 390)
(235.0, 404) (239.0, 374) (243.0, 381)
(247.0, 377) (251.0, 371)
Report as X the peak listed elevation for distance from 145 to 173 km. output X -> 390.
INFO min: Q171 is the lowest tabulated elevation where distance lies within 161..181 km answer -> 358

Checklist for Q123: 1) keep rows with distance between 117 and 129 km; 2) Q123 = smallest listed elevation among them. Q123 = 420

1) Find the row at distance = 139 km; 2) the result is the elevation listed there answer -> 388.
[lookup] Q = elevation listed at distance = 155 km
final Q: 390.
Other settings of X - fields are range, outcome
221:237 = 413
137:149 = 388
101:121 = 420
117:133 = 481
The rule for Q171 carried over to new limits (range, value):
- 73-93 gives 350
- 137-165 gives 361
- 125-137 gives 389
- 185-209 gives 342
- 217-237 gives 368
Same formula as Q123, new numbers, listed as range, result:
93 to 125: 365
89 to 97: 363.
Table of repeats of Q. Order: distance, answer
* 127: 463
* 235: 404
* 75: 358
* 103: 368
